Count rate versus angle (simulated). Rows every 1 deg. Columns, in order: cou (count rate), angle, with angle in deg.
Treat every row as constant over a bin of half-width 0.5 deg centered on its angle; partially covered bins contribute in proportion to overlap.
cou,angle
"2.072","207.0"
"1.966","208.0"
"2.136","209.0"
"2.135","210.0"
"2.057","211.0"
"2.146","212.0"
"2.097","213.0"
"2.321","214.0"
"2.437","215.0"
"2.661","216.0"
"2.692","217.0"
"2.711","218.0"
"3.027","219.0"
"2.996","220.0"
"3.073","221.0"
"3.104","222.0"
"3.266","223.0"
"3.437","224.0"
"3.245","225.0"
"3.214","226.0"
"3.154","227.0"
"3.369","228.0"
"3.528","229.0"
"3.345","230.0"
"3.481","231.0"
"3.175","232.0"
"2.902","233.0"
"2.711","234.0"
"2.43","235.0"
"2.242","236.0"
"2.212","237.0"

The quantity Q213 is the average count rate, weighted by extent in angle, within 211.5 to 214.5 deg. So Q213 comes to 2.19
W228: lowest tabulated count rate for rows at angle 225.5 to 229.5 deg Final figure 3.154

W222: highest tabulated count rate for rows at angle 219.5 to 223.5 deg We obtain 3.266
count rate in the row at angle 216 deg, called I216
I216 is 2.661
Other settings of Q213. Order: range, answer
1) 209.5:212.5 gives 2.11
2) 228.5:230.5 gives 3.44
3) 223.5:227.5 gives 3.26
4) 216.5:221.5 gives 2.9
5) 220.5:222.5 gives 3.09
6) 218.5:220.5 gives 3.01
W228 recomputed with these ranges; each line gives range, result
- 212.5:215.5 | 2.097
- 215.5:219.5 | 2.661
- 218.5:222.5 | 2.996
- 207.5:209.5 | 1.966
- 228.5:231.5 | 3.345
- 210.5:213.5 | 2.057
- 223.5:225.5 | 3.245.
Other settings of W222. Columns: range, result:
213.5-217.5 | 2.692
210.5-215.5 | 2.437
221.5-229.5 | 3.528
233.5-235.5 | 2.711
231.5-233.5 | 3.175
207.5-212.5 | 2.146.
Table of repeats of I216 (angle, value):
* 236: 2.242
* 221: 3.073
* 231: 3.481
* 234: 2.711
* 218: 2.711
